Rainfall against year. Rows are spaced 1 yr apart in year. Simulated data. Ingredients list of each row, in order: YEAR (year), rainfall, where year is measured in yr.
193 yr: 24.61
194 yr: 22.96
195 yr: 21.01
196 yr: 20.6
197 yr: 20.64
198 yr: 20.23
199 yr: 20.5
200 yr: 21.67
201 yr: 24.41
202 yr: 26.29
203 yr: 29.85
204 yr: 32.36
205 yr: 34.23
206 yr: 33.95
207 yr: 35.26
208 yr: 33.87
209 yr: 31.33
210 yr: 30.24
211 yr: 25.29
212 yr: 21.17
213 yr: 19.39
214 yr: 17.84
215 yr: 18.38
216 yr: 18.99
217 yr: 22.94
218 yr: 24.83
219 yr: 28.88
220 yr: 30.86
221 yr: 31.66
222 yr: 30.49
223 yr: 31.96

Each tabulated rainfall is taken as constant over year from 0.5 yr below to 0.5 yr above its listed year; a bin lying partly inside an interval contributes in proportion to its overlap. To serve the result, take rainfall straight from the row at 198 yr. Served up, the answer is 20.23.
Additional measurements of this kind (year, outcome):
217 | 22.94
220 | 30.86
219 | 28.88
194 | 22.96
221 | 31.66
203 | 29.85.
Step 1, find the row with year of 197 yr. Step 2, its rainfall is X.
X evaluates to 20.64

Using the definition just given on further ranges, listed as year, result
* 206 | 33.95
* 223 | 31.96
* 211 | 25.29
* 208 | 33.87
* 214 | 17.84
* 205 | 34.23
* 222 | 30.49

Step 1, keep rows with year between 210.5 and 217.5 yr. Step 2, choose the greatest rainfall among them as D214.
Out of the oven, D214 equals 25.29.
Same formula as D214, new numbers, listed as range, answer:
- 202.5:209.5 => 35.26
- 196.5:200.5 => 21.67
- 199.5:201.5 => 24.41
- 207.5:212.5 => 33.87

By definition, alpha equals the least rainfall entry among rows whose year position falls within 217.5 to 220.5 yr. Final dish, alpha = 24.83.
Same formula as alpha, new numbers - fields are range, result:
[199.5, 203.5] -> 21.67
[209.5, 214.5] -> 17.84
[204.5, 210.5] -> 30.24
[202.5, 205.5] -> 29.85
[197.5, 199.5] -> 20.23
